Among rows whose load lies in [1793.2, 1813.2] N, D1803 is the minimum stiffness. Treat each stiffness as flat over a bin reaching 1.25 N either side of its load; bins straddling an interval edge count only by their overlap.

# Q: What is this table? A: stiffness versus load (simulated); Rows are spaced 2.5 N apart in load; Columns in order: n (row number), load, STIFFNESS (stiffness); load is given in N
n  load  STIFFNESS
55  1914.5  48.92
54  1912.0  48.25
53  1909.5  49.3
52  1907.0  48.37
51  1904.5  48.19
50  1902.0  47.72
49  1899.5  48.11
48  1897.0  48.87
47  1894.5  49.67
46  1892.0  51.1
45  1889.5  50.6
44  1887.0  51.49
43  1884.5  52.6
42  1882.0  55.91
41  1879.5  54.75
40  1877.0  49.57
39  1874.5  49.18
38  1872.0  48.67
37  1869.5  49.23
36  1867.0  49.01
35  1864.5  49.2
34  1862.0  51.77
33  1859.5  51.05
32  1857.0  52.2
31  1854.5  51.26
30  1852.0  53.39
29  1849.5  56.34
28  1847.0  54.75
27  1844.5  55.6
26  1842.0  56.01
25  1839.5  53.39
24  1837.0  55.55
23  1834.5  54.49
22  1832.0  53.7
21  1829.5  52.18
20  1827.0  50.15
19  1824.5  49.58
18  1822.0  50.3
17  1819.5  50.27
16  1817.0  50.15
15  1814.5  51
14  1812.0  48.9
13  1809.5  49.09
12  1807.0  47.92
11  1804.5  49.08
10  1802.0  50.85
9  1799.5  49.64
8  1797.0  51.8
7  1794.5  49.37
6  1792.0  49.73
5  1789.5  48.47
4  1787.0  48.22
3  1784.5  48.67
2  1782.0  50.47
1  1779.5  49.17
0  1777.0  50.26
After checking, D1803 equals 47.92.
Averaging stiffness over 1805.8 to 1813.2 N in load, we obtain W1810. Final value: 48.6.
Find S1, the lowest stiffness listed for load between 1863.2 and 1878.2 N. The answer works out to 48.67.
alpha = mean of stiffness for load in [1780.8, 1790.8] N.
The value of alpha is 49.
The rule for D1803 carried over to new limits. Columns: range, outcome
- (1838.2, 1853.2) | 53.39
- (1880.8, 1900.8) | 48.11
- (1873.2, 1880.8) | 49.18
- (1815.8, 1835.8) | 49.58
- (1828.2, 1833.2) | 52.18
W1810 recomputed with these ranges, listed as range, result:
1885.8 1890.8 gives 51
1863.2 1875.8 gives 49.1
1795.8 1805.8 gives 50.3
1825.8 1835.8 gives 52.7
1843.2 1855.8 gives 54.3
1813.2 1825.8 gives 50.3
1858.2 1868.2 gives 50.3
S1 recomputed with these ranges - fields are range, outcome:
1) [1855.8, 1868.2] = 49.01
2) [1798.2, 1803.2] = 49.64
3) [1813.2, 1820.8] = 50.15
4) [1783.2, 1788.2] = 48.22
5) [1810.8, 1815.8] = 48.9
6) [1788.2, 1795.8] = 48.47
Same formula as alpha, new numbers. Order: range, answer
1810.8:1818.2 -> 50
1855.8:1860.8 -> 51.6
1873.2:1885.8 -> 52.4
